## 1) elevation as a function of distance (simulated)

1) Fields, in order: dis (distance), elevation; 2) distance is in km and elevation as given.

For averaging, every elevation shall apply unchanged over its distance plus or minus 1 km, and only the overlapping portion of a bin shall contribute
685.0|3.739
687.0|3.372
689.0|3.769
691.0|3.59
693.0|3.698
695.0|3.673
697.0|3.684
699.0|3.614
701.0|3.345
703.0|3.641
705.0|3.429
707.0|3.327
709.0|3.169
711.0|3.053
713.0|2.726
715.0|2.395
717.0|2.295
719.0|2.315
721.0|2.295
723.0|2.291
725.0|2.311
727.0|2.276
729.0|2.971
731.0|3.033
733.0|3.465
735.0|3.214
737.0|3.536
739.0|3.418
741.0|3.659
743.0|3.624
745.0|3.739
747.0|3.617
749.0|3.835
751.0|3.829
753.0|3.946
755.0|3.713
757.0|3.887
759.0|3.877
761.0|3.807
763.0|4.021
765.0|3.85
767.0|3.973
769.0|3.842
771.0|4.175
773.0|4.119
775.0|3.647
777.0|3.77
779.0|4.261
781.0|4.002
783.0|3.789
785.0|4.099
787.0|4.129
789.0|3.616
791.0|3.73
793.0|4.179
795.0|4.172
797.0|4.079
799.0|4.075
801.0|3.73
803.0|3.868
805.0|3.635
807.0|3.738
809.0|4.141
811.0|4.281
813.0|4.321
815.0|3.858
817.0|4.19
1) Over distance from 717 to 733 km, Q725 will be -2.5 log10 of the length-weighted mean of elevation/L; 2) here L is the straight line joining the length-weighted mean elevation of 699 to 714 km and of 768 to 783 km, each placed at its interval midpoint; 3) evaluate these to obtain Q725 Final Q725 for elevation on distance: 0.332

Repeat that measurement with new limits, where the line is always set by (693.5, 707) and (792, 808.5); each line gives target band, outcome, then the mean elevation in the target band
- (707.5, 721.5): 0.34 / 2.64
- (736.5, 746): 0.03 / 3.6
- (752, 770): -0.03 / 3.88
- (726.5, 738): 0.18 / 3.12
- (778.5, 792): -0.01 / 3.93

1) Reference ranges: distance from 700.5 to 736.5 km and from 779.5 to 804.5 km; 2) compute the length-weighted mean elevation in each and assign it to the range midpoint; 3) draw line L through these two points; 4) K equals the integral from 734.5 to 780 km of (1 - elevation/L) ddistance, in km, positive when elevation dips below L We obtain -4.9 km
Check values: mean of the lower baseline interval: 2.87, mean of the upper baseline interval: 3.96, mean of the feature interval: 3.8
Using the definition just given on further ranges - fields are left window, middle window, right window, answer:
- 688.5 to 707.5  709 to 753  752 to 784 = 8.0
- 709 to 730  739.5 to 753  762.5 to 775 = -1.7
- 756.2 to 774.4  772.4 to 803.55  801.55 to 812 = -0.2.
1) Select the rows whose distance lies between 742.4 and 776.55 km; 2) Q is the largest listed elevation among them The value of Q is 4.175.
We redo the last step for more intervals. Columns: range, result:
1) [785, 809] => 4.179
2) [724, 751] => 3.835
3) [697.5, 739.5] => 3.641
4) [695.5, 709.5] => 3.684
